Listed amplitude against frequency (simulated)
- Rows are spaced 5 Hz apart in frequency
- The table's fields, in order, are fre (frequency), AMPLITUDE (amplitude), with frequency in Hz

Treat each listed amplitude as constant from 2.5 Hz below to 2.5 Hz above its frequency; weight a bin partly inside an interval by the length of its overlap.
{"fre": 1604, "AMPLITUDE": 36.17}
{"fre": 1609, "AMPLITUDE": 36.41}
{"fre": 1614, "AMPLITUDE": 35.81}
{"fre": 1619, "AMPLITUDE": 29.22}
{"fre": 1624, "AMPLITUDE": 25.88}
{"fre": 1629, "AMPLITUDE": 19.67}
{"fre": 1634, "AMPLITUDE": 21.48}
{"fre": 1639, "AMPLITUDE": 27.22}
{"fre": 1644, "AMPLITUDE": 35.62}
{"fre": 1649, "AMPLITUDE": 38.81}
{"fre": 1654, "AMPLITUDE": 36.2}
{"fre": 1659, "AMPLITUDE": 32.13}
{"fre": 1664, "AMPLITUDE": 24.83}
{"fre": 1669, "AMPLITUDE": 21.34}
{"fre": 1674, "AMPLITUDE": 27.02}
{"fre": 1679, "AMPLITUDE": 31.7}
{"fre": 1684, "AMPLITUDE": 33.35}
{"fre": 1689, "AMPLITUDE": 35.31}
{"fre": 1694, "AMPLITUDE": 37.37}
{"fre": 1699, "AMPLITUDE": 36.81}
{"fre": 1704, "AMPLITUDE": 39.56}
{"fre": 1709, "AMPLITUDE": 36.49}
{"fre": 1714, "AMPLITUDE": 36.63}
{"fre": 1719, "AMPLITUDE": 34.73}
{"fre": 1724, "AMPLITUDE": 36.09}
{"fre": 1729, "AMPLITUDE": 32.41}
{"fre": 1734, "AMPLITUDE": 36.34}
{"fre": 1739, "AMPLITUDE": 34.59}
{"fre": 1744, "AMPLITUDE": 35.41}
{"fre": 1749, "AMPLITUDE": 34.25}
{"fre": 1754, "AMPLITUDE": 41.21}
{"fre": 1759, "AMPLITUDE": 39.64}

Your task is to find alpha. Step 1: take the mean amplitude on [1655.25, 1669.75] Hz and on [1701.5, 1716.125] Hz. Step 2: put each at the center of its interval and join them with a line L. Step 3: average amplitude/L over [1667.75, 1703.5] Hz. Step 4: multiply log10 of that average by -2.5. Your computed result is 0.004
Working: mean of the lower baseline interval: 27.5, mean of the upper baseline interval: 37.6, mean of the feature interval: 32.6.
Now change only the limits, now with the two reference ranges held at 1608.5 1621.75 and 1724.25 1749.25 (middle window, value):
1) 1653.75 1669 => 0.18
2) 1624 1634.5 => 0.47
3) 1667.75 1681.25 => 0.25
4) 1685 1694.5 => -0.05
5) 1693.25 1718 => -0.09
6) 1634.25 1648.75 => 0.09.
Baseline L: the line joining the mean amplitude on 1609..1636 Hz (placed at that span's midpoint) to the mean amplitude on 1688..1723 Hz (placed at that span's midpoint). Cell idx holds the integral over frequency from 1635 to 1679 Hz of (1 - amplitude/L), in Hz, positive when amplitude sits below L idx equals 1.4 Hz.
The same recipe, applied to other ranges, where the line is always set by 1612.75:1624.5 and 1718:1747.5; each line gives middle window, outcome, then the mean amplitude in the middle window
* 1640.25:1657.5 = -2.3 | 35.9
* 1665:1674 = 2.5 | 23.5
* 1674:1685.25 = 0.6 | 31.2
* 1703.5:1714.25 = -1.1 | 37.4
